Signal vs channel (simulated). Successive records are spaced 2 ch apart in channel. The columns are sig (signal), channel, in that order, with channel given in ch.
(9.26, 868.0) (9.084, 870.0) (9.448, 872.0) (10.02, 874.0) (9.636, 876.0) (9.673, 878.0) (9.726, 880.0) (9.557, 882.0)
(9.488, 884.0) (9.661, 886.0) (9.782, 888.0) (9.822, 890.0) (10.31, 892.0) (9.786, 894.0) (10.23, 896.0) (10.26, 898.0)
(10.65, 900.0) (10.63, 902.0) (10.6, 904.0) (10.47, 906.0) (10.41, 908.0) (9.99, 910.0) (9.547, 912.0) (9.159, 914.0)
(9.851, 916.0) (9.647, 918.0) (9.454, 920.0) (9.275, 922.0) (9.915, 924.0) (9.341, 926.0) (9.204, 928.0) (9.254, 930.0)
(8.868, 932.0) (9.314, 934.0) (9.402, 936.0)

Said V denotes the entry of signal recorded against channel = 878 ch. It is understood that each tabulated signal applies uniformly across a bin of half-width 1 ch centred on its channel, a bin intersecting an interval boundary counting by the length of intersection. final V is 9.673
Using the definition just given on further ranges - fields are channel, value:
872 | 9.448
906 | 10.47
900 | 10.65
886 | 9.661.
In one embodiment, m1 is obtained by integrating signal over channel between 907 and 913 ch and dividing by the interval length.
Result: 9.98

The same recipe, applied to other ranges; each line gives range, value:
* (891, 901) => 10.2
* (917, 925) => 9.57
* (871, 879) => 9.69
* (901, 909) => 10.5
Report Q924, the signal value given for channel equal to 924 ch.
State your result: 9.915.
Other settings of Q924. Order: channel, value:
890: 9.822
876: 9.636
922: 9.275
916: 9.851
